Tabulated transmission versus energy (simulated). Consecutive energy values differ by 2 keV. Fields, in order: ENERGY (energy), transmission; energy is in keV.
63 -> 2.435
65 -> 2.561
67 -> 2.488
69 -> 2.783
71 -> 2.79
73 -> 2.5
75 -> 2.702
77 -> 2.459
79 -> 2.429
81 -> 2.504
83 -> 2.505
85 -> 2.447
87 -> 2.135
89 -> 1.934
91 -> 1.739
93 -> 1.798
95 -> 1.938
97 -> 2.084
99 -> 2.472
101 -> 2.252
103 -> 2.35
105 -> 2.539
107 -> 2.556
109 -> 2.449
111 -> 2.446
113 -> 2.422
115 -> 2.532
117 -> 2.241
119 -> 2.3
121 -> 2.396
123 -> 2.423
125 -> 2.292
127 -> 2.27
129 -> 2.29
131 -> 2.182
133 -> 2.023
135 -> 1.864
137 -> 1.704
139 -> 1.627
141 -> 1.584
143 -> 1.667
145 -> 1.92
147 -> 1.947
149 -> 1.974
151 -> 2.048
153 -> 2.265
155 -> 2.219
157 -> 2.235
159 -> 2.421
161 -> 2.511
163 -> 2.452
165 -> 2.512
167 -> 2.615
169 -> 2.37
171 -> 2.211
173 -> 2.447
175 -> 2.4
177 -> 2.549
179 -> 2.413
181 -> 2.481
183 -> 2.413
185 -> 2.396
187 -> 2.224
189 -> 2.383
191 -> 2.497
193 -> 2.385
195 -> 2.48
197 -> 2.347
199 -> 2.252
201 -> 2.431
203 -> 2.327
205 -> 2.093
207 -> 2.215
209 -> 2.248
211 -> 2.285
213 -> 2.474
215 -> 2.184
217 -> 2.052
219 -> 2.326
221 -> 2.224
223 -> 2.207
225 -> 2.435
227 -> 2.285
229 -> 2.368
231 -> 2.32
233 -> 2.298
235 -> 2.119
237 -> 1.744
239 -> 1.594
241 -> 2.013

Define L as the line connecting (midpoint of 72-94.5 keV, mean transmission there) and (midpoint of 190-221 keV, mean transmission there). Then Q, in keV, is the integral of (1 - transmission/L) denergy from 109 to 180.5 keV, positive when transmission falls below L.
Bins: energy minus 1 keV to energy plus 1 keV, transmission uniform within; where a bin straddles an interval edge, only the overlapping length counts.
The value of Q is 2.01 keV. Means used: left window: 2.28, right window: 2.3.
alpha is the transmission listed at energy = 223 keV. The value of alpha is 2.207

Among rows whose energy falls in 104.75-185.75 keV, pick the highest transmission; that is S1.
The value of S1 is 2.615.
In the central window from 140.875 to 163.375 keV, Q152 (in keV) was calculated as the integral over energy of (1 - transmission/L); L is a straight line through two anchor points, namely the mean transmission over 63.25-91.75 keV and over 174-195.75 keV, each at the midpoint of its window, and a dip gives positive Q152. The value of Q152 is 2.9 keV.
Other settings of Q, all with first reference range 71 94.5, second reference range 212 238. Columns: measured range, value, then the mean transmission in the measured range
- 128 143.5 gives 2.7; 1.87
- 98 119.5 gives -1.2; 2.42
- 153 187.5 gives -2.2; 2.4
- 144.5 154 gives 1.0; 2.04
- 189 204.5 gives -0.9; 2.38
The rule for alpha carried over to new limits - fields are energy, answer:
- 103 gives 2.35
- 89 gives 1.934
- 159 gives 2.421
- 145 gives 1.92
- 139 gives 1.627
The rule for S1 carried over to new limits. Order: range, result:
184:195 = 2.497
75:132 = 2.702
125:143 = 2.292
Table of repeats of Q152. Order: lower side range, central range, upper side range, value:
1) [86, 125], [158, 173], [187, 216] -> -0.9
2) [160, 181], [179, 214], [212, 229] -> 0.2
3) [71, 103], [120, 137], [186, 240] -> 0.6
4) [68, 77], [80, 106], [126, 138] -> 2.6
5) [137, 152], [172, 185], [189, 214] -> -2.0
